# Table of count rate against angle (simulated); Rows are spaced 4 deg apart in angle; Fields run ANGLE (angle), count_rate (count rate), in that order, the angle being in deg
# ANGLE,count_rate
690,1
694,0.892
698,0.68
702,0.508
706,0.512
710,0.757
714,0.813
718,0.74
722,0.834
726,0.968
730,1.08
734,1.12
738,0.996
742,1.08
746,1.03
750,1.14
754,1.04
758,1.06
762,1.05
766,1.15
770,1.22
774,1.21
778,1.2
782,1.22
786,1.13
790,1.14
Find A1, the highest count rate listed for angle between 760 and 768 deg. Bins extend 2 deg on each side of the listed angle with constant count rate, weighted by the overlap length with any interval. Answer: 1.15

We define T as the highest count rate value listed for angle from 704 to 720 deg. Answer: 0.813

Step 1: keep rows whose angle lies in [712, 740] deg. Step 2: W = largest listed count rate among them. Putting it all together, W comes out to 1.12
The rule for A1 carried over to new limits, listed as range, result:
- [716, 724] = 0.834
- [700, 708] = 0.512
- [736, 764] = 1.14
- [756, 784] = 1.22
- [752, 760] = 1.06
